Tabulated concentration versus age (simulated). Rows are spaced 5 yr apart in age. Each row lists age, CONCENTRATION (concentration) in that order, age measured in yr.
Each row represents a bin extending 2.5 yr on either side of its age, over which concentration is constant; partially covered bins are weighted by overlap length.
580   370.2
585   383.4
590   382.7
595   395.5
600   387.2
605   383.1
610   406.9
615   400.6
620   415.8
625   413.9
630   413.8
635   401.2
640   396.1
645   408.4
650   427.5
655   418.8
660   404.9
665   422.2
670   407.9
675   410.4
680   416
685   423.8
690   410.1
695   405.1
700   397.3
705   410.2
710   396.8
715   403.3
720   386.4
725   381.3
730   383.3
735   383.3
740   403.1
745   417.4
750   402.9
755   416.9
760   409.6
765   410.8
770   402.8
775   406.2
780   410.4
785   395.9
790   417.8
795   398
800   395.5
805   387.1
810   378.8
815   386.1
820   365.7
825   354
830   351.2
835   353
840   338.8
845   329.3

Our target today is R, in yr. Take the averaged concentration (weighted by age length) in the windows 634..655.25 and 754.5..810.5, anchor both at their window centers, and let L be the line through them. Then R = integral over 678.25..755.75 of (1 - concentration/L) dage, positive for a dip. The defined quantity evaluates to 0.8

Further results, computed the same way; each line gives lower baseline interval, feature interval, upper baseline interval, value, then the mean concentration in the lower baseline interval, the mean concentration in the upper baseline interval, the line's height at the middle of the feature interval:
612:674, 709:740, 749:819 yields 1.2 yr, 411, 401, 405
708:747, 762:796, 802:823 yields -1.9 yr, 394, 379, 385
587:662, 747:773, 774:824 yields -0.9 yr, 404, 393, 395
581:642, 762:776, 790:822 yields -0.6 yr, 398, 388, 390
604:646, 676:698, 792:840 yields -1.0 yr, 405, 373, 395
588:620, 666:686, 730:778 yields -0.7 yr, 395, 405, 399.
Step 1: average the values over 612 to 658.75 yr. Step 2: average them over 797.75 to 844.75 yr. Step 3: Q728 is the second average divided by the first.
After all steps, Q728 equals 0.89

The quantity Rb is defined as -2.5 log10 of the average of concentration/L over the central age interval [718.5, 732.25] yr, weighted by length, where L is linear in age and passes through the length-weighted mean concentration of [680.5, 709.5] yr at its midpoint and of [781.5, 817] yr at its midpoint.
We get 0.059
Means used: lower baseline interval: 409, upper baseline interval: 395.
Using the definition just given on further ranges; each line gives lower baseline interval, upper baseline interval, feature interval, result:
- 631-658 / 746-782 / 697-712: 0.02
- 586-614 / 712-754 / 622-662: -0.05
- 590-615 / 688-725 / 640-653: -0.05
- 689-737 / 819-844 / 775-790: -0.10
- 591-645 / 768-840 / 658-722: -0.03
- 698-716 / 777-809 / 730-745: 0.02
